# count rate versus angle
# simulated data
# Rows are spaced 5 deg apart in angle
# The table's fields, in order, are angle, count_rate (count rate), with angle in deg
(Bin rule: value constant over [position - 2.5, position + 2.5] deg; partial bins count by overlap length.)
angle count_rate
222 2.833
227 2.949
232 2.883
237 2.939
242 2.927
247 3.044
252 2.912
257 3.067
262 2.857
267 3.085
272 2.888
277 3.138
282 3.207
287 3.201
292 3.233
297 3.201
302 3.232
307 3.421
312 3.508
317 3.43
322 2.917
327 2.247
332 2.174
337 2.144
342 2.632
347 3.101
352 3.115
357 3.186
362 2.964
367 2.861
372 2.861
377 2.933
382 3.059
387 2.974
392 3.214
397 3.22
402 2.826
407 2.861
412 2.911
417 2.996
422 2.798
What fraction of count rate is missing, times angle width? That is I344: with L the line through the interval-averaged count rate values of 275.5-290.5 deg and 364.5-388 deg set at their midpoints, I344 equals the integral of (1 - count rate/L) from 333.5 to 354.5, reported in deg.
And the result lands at 2.09 deg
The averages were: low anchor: 3.19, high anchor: 2.94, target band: 2.72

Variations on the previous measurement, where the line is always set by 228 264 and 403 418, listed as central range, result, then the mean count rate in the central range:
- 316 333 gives 1.5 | 2.67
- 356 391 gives -0.8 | 2.98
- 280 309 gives -3.1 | 3.25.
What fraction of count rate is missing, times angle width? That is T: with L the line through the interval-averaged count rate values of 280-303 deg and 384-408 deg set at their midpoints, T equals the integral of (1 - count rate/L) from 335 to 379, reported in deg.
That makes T 3.2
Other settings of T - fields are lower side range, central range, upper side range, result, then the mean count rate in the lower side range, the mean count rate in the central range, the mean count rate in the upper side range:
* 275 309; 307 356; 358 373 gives 3.5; 3.23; 2.85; 2.93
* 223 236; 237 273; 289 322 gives 0.8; 2.91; 2.97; 3.3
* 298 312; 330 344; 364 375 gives 3.6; 3.35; 2.31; 2.87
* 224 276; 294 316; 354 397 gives -2.6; 2.96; 3.34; 3.02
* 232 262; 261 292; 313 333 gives -2.1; 2.96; 3.09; 2.79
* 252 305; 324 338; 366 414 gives 3.8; 3.1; 2.22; 2.98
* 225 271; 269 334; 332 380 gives -3.8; 2.96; 3.07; 2.83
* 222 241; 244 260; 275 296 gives 0.1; 2.91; 3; 3.2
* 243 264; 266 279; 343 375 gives -0.2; 2.97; 3.03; 3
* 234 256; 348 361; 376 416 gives -0.6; 2.96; 3.12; 3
